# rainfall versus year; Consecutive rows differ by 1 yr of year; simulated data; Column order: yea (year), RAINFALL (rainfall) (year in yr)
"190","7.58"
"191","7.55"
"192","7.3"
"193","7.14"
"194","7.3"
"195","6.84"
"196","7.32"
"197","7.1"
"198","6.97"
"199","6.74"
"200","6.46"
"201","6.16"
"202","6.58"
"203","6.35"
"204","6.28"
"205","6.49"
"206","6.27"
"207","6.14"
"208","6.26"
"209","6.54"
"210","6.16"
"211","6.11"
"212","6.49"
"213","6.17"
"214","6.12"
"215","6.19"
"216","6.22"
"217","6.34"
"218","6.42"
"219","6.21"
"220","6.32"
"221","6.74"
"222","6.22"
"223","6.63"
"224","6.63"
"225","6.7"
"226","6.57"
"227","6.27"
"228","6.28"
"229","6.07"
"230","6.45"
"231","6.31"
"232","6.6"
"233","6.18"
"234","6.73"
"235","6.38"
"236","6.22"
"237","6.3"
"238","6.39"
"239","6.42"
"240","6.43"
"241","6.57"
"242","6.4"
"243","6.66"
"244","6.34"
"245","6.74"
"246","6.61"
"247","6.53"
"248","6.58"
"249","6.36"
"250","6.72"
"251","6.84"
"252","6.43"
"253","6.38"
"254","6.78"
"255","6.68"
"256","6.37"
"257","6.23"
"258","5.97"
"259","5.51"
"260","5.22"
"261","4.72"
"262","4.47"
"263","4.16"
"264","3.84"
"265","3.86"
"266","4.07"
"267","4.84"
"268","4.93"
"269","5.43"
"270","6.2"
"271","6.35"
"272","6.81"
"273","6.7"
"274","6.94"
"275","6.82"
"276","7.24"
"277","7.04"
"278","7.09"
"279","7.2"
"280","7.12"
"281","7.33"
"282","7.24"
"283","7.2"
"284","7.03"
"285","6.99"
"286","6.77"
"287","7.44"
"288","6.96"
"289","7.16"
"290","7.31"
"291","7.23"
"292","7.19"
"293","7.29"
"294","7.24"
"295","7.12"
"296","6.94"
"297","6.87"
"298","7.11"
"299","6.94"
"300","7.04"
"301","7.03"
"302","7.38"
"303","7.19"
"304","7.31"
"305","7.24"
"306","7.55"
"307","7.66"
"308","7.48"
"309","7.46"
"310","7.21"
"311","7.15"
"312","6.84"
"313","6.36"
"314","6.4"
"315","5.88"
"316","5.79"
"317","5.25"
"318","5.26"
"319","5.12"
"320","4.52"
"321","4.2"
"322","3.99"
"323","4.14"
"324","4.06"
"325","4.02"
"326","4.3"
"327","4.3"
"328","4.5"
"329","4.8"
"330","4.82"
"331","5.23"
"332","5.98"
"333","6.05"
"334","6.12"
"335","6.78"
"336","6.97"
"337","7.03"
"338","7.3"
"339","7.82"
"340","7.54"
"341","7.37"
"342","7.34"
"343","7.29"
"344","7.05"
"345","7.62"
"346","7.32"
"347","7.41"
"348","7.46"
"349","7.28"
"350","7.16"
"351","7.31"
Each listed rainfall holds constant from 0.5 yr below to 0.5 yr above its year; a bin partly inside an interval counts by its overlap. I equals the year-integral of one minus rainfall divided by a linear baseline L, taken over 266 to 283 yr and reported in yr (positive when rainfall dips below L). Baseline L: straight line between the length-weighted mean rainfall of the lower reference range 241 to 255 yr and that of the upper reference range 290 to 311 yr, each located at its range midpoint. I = 0.9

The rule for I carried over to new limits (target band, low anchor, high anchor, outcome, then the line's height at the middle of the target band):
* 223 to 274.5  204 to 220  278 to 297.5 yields 4.57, 6.69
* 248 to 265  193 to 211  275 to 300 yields 2.86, 6.93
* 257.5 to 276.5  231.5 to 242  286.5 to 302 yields 3.70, 6.8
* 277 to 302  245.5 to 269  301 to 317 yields -2.61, 6.45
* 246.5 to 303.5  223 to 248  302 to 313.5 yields 3.51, 6.88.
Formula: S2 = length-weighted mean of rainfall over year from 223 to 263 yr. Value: 6.29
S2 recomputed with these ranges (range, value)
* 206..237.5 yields 6.35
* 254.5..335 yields 6.16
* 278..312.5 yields 7.18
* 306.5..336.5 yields 5.62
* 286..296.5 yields 7.17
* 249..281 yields 5.99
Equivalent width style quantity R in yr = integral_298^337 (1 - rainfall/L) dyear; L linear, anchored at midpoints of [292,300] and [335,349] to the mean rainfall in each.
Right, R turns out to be 6.52 yr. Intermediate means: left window 7.08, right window 7.33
